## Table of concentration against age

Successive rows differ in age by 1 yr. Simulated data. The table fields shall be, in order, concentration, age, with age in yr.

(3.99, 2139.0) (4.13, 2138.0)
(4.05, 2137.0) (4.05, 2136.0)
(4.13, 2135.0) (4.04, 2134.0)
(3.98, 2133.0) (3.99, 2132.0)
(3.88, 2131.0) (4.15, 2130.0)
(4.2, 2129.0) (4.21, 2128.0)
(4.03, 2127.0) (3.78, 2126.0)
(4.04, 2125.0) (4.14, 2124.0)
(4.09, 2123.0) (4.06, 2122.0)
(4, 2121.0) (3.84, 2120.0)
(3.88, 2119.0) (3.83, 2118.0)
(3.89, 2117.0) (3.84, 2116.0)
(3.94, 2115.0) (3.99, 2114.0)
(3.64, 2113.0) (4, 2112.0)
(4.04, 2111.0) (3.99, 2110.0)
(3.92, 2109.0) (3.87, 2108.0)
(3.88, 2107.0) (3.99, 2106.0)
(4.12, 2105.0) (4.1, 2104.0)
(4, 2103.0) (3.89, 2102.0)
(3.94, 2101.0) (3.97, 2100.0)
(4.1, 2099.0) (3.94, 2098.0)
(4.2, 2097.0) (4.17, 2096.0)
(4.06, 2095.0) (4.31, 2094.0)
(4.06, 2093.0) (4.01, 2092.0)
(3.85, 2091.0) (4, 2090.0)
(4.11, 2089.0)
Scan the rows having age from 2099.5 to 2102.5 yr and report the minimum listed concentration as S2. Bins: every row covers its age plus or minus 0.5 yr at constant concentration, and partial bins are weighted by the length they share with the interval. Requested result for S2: 3.89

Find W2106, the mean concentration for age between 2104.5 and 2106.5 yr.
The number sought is 4.05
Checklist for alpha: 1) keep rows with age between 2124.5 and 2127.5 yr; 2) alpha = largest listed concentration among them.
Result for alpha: 4.04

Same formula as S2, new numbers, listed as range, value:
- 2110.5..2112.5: 4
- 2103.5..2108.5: 3.87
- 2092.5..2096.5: 4.06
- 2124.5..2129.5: 3.78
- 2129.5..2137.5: 3.88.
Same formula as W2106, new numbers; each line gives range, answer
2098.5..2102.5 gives 3.98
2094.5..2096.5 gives 4.12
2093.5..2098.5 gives 4.14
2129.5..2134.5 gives 4.01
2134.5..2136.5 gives 4.09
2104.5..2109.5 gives 3.96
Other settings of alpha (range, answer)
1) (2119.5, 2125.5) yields 4.14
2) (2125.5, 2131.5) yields 4.21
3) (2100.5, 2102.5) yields 3.94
